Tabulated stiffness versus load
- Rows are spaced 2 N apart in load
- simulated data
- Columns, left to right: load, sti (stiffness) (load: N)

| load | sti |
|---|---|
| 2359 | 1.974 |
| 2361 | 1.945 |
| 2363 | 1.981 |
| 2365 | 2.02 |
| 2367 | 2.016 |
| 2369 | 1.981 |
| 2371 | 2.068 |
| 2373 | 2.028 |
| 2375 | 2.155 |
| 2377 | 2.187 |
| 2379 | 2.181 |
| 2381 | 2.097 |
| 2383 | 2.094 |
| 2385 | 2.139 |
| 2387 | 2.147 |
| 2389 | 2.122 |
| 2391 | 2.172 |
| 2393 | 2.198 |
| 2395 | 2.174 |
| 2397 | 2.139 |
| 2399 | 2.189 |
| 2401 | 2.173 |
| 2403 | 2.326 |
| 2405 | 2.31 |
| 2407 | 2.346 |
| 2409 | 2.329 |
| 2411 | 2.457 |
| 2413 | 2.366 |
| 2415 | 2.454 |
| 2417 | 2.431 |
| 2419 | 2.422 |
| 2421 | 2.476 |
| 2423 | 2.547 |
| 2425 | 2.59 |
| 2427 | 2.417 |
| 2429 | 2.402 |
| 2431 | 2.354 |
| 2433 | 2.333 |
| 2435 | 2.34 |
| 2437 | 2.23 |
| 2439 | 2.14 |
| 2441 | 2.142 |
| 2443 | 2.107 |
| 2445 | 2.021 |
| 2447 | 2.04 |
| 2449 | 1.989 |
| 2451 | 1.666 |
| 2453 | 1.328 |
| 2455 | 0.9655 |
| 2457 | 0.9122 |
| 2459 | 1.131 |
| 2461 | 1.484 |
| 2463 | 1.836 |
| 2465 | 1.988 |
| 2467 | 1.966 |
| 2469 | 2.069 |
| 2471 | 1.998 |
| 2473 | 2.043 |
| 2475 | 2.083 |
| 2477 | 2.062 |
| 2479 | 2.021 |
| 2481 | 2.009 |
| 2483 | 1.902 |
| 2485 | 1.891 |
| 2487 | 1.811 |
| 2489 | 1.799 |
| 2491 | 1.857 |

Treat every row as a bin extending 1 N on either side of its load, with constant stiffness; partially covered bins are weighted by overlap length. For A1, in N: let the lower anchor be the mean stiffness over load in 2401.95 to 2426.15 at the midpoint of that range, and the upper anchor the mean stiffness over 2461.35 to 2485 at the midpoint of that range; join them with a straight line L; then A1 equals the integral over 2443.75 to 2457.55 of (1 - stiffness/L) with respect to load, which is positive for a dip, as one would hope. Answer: 3.6 N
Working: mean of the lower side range 2.42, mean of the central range 1.59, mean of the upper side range 1.98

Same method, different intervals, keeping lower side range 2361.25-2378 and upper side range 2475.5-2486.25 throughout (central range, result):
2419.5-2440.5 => -3.8 N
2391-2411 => -2.2 N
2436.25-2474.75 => 3.8 N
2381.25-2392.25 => -0.5 N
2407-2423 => -3.2 N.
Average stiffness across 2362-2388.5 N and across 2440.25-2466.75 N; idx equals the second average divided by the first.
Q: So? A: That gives 0.80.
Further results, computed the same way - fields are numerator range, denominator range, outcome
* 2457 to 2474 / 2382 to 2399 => 0.82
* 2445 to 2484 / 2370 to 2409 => 0.81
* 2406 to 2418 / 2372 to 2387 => 1.13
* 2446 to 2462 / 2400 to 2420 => 0.61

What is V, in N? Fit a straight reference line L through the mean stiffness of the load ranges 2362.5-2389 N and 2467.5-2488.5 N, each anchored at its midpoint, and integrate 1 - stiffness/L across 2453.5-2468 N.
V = 3.89 N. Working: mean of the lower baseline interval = 2.09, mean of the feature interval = 1.46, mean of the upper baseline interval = 1.98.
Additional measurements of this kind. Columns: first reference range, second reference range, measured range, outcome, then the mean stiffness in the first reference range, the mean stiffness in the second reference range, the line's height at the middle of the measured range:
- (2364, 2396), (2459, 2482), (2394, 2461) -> -3.4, 2.11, 1.92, 2.01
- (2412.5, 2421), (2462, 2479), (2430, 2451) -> 0.9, 2.43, 2.01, 2.24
